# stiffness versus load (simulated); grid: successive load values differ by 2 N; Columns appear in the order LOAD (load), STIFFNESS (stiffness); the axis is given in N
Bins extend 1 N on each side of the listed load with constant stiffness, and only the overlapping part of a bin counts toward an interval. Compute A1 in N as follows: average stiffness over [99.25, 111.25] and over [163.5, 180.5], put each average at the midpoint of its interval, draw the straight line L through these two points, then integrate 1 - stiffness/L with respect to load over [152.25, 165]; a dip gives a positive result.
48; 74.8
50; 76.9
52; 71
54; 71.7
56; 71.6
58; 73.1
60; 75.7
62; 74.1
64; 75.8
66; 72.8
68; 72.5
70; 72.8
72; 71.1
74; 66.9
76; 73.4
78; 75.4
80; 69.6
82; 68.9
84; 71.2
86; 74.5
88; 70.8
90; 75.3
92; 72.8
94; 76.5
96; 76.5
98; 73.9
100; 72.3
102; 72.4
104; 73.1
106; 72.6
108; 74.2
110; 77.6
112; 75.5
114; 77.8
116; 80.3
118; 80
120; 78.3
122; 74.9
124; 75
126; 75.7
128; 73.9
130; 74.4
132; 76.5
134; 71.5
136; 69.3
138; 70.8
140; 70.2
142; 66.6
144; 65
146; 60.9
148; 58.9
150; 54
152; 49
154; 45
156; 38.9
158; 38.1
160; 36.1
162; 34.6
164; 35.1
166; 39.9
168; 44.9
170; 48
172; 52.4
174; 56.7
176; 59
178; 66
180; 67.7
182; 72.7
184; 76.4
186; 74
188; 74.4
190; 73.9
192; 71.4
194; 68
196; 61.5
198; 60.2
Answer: 4.1 N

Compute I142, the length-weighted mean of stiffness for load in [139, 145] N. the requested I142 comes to 67.3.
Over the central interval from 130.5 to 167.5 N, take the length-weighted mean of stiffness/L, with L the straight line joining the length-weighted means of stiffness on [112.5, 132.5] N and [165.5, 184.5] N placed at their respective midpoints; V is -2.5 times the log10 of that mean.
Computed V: 0.241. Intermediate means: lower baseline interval 76.7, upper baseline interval 58.4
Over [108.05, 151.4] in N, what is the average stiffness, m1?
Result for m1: 71.6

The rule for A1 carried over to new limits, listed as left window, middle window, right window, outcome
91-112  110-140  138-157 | -4.43 N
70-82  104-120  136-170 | -3.90 N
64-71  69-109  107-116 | 1.17 N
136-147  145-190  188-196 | 9.55 N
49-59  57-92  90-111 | 0.42 N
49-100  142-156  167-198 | 2.50 N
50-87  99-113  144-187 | -1.95 N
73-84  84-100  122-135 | -0.48 N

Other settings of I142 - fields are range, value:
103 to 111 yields 74.4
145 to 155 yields 53.6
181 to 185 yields 74.6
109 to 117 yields 77.8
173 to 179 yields 60.6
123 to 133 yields 75.1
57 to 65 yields 74.7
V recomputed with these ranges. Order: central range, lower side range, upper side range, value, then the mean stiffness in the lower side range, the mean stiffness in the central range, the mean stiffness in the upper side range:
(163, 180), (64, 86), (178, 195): 0.367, 71.8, 51.3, 71.9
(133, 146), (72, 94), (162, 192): -0.061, 72.1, 68.3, 59.6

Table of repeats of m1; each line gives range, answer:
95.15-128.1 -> 75.6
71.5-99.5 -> 72.6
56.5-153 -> 72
